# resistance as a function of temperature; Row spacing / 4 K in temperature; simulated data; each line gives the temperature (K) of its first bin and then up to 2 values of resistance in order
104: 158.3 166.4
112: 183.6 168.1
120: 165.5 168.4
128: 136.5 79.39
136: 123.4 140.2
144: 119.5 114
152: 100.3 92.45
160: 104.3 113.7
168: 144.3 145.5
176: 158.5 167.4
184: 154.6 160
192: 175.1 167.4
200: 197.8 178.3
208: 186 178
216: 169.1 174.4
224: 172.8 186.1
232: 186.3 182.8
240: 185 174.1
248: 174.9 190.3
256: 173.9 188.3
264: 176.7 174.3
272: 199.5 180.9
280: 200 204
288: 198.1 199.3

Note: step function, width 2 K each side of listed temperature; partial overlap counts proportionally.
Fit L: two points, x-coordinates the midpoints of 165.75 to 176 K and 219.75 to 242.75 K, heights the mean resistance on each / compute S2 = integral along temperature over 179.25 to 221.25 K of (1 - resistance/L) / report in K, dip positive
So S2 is -2.6 K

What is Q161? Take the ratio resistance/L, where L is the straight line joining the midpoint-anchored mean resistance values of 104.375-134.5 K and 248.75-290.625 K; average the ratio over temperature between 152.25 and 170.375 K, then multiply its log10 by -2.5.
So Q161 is 0.39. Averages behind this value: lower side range 152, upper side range 188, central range 113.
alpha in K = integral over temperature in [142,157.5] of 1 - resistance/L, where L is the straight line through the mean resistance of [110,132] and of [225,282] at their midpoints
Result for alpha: 5.3 K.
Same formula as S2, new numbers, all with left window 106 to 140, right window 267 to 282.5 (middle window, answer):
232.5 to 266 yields 0.4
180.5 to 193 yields 0.2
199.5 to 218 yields -0.9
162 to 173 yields 1.9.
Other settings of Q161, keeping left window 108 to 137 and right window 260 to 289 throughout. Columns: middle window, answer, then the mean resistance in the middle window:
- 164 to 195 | 0.061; 155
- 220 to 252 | -0.006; 181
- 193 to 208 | -0.071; 181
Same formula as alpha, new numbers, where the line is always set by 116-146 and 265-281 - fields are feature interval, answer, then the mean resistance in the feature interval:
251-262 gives -0.15 K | 184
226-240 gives -1.00 K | 185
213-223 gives -0.31 K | 172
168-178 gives 0.02 K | 150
